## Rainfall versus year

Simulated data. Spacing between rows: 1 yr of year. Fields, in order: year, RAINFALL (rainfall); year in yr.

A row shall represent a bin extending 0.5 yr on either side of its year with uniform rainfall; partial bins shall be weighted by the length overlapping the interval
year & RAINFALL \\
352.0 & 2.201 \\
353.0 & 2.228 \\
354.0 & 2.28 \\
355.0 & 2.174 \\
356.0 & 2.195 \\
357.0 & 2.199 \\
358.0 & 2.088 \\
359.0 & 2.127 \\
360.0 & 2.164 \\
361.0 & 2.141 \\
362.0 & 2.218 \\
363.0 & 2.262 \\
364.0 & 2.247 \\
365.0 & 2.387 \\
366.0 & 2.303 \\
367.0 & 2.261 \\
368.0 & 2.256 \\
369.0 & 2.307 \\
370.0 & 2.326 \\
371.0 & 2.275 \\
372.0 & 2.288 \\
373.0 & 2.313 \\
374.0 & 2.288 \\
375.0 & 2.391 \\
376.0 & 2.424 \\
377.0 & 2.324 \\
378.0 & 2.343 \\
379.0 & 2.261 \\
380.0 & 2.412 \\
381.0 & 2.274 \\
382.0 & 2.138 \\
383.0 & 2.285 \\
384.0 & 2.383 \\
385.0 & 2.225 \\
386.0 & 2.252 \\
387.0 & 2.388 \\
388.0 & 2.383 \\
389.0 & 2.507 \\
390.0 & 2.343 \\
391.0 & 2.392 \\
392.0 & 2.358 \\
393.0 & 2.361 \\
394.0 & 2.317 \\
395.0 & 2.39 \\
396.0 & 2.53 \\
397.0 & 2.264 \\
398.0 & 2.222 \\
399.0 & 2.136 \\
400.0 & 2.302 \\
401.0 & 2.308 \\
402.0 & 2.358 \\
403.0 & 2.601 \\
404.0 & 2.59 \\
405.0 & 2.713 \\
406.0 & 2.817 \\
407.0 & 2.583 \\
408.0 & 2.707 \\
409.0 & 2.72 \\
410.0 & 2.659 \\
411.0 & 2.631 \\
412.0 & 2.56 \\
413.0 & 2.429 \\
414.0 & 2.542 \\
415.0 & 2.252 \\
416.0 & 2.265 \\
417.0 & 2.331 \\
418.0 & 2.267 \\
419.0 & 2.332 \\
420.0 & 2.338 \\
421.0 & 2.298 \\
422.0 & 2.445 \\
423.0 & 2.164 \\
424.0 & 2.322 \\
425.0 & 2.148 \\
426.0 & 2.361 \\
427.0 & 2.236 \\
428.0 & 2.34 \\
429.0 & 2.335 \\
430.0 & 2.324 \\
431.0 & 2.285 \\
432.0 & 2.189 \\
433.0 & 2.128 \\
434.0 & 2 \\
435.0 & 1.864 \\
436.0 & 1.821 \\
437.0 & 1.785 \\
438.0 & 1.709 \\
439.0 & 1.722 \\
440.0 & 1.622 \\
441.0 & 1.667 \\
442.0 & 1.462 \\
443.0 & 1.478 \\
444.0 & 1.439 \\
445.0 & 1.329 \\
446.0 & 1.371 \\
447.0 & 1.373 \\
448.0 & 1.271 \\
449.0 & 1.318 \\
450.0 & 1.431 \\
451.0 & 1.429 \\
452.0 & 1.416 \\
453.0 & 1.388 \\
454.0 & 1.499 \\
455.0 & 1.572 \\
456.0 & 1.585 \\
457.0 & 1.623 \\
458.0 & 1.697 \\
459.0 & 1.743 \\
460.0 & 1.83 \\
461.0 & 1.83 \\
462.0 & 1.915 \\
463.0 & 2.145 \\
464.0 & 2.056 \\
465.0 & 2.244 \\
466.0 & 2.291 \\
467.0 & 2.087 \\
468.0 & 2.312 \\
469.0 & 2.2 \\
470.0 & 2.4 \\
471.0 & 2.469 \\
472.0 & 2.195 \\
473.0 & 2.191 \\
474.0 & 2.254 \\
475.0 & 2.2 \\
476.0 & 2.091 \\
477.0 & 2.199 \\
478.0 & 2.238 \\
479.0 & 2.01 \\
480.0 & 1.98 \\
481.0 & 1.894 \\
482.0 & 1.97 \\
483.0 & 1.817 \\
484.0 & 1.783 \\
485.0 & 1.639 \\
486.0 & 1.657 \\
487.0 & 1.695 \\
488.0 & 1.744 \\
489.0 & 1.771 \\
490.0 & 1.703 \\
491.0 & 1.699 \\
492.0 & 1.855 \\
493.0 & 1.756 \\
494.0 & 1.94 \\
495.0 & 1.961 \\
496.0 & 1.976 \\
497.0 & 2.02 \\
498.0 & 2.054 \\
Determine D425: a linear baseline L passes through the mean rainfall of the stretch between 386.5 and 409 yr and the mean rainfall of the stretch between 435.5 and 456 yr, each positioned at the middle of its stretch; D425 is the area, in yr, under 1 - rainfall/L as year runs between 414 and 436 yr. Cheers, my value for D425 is -3.9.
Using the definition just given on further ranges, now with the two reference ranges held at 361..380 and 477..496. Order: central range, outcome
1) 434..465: 5.67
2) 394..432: -4.73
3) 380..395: -0.65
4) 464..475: -1.91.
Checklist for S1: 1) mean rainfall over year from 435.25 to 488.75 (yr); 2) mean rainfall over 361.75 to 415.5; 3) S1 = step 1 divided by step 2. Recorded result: 0.76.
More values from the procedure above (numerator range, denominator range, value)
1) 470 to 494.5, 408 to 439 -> 0.86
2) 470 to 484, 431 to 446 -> 1.22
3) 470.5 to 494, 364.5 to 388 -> 0.84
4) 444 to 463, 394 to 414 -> 0.62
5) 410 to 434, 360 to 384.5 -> 1.01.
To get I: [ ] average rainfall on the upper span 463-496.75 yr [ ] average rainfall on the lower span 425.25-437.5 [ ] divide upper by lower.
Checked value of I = 0.9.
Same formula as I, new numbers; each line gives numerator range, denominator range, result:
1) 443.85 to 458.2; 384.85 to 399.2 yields 0.62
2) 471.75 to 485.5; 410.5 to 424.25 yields 0.86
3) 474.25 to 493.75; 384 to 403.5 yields 0.80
